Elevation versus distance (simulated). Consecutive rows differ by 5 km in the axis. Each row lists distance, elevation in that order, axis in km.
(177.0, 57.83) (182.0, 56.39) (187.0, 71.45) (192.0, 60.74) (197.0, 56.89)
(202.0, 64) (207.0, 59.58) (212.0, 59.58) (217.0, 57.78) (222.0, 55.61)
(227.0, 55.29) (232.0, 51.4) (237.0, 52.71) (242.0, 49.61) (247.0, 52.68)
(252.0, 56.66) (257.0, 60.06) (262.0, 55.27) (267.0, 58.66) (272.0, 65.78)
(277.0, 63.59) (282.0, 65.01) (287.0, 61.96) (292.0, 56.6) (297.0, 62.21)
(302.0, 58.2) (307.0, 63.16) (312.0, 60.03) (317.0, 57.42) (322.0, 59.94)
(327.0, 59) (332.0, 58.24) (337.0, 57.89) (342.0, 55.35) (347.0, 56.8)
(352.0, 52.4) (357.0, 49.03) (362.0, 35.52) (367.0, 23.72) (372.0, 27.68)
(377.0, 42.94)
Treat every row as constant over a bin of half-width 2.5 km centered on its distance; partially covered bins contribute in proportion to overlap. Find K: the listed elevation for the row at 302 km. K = 58.2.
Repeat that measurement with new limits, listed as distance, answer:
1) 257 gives 60.06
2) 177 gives 57.83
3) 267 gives 58.66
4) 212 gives 59.58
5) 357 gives 49.03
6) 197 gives 56.89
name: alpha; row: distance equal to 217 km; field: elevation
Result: 57.78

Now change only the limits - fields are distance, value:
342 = 55.35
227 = 55.29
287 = 61.96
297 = 62.21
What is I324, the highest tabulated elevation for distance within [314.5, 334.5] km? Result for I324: 59.94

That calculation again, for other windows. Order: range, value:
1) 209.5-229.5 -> 59.58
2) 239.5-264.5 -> 60.06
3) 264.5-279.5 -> 65.78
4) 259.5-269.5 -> 58.66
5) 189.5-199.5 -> 60.74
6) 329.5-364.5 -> 58.24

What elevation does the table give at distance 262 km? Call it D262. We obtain 55.27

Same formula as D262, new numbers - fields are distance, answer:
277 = 63.59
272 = 65.78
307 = 63.16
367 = 23.72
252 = 56.66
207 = 59.58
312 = 60.03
